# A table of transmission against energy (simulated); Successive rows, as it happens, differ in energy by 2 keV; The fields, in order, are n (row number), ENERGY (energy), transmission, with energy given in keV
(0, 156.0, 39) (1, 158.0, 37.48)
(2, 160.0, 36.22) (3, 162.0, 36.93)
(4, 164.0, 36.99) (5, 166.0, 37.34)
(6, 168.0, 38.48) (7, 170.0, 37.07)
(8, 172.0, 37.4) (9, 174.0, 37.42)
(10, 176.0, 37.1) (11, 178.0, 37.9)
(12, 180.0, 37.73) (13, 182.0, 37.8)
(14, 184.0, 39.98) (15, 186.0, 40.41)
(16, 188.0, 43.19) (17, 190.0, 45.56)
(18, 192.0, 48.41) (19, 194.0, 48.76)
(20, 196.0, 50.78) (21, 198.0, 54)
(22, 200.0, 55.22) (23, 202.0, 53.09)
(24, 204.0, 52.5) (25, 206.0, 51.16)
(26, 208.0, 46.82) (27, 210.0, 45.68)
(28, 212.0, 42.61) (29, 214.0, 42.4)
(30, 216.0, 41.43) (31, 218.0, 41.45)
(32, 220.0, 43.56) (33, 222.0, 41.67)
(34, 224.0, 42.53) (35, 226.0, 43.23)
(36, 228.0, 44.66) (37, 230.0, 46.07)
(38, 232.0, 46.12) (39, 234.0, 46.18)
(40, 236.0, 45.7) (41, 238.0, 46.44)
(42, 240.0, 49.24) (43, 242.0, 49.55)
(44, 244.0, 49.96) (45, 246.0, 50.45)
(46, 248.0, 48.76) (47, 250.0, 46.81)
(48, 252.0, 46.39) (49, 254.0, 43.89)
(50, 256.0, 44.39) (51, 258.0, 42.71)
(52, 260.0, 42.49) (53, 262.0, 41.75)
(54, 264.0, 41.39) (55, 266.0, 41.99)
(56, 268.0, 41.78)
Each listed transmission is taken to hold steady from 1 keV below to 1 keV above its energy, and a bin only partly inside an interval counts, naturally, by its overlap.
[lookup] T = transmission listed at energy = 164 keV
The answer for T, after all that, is 36.99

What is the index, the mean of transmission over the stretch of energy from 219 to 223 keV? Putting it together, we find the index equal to 42.6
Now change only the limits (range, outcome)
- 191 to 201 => 51.4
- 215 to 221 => 42.1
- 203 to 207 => 51.8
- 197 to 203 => 54.1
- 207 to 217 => 43.8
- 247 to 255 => 46.5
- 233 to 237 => 45.9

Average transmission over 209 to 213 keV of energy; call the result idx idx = 44.1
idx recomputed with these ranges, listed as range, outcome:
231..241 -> 46.7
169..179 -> 37.4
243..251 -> 49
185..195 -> 45.3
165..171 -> 37.6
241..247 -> 50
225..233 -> 45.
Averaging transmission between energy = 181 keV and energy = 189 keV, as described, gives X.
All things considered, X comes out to 40.3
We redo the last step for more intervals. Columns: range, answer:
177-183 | 37.8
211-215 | 42.5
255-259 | 43.5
